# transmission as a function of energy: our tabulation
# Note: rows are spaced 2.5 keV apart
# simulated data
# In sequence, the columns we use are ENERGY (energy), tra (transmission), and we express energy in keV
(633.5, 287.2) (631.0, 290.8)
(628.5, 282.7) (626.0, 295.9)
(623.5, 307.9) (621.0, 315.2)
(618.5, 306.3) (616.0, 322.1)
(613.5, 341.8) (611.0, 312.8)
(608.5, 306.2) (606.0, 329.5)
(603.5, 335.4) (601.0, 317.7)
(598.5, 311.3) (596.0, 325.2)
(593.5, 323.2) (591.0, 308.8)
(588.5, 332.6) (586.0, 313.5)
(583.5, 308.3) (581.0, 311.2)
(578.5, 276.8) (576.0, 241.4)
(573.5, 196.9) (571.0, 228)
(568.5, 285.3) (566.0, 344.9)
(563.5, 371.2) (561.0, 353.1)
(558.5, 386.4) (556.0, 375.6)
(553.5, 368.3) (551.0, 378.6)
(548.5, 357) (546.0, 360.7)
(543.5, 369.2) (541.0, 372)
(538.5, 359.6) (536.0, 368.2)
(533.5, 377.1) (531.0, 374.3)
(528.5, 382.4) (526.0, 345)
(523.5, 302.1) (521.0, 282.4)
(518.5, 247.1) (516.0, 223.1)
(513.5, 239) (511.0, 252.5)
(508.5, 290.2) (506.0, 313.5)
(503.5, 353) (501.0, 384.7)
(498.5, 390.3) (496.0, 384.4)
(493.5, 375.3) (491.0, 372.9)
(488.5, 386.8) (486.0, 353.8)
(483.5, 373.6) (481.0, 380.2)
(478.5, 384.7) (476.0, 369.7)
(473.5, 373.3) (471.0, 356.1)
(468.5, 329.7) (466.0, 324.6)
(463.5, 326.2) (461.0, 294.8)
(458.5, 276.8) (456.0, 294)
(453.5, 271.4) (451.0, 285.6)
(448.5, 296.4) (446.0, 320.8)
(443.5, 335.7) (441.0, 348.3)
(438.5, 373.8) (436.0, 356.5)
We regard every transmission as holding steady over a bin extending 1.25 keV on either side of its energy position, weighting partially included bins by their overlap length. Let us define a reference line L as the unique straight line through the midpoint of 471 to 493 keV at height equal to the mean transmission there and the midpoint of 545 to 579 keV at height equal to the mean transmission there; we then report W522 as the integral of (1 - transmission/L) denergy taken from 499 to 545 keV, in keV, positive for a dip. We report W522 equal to 3.0 keV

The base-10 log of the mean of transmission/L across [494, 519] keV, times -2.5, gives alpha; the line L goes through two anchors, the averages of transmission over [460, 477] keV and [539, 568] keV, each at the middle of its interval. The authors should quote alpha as 0.13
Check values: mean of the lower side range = 339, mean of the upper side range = 365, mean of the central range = 312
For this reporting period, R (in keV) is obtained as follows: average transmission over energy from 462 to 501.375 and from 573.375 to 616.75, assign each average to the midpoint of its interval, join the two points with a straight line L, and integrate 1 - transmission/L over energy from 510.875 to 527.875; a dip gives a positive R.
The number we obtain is 3.5 keV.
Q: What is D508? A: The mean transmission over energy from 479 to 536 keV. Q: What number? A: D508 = 337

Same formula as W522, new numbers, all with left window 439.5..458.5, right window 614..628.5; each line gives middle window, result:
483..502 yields -4.4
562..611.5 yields 0.7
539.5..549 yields -1.8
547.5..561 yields -2.8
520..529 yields -0.5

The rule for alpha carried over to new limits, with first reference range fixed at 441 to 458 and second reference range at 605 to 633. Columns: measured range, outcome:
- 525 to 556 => -0.20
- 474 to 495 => -0.23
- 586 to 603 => -0.04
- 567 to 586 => 0.15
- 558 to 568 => -0.16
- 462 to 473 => -0.11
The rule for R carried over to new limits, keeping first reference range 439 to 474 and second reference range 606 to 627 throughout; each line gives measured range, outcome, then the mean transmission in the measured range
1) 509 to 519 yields 2.3 keV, 244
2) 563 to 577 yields 1.9 keV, 274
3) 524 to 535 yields -1.7 keV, 365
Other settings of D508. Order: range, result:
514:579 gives 328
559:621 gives 310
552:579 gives 313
